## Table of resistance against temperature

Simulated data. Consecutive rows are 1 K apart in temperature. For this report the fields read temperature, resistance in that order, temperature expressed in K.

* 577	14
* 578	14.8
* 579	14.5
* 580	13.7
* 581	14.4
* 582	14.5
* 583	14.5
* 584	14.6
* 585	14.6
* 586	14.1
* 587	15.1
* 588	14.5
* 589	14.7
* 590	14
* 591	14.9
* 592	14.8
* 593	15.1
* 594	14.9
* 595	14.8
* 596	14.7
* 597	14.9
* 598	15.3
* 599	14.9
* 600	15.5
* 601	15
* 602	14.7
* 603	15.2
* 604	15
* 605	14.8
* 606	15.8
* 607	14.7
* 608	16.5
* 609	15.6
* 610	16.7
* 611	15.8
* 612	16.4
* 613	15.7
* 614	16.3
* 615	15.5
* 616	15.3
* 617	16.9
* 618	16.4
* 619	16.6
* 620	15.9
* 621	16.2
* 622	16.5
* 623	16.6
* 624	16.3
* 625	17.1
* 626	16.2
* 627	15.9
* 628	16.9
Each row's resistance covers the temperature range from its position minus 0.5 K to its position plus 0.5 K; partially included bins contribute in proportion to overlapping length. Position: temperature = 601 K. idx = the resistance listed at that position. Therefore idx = 15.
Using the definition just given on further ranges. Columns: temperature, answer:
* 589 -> 14.7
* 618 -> 16.4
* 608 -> 16.5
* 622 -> 16.5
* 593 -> 15.1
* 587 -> 15.1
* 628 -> 16.9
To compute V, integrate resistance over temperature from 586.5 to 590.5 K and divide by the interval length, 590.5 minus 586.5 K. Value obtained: 14.6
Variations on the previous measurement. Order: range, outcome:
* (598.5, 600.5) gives 15.2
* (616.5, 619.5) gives 16.6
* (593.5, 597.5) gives 14.8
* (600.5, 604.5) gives 15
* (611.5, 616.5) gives 15.8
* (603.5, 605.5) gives 14.9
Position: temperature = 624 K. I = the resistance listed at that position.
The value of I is 16.3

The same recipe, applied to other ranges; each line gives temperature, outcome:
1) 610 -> 16.7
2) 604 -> 15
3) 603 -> 15.2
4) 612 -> 16.4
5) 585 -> 14.6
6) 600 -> 15.5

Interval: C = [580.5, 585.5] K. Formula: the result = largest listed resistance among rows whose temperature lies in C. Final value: 14.6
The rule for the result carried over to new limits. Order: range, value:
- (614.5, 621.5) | 16.9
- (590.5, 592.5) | 14.9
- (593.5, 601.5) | 15.5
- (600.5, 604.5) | 15.2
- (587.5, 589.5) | 14.7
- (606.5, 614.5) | 16.7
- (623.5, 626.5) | 17.1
